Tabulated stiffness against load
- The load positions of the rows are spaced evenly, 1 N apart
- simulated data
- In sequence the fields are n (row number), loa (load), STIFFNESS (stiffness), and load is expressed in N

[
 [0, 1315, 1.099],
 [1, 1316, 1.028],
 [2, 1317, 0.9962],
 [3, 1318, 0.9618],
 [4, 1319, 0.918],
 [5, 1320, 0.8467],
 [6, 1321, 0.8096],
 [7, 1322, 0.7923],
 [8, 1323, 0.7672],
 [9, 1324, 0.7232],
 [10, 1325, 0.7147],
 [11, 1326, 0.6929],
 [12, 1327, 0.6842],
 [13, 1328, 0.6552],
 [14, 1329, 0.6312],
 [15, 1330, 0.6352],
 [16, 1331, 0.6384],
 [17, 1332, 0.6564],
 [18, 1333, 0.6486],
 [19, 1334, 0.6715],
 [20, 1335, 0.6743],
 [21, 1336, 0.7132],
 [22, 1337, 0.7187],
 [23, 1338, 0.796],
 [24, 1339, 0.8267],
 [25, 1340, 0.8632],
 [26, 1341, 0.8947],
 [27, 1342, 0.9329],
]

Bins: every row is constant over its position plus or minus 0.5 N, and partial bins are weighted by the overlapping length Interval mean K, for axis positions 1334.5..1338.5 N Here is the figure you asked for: 0.726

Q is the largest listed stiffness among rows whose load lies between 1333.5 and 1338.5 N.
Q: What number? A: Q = 0.796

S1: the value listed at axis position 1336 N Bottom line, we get 0.7132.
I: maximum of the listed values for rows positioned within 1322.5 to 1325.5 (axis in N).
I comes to 0.7672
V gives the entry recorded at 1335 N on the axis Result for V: 0.6743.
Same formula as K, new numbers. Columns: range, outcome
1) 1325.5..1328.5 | 0.677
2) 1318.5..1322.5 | 0.842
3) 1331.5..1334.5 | 0.659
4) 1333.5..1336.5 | 0.686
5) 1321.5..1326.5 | 0.738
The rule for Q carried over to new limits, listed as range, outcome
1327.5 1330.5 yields 0.6552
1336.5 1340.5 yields 0.8632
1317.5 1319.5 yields 0.9618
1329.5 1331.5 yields 0.6384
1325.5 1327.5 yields 0.6929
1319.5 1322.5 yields 0.8467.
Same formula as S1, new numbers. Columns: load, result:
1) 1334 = 0.6715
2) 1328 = 0.6552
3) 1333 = 0.6486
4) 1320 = 0.8467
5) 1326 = 0.6929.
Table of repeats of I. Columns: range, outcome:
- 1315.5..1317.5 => 1.028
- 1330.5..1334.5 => 0.6715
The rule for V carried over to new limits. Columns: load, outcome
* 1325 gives 0.7147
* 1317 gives 0.9962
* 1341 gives 0.8947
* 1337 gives 0.7187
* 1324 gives 0.7232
